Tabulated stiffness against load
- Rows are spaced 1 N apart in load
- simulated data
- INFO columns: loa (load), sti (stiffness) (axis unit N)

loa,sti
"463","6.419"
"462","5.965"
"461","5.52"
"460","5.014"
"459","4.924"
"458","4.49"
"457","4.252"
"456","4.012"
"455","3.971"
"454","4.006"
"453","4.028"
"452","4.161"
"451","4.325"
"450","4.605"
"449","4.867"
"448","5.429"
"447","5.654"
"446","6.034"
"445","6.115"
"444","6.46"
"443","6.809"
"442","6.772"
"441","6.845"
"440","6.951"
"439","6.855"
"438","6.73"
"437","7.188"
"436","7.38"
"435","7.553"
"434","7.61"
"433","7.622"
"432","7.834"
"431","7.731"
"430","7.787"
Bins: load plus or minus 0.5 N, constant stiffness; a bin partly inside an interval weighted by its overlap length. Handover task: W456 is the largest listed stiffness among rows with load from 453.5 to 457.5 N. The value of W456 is 4.252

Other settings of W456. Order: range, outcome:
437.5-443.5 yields 6.951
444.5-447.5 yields 6.115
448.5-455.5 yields 4.867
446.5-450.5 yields 5.654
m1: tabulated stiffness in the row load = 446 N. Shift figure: 6.034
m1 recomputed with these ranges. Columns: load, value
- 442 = 6.772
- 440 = 6.951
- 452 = 4.161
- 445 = 6.115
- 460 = 5.014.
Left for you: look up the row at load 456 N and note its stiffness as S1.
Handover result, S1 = 4.012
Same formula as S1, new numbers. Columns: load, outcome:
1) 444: 6.46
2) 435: 7.553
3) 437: 7.188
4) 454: 4.006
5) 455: 3.971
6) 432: 7.834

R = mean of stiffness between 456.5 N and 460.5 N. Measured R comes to 4.67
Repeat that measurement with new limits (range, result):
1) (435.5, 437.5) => 7.28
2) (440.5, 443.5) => 6.81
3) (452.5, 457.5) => 4.05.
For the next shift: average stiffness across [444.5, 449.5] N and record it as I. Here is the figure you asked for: 5.62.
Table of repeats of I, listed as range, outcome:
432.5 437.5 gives 7.47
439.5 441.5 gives 6.9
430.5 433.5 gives 7.73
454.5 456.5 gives 3.99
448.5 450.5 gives 4.74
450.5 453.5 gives 4.17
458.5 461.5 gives 5.15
